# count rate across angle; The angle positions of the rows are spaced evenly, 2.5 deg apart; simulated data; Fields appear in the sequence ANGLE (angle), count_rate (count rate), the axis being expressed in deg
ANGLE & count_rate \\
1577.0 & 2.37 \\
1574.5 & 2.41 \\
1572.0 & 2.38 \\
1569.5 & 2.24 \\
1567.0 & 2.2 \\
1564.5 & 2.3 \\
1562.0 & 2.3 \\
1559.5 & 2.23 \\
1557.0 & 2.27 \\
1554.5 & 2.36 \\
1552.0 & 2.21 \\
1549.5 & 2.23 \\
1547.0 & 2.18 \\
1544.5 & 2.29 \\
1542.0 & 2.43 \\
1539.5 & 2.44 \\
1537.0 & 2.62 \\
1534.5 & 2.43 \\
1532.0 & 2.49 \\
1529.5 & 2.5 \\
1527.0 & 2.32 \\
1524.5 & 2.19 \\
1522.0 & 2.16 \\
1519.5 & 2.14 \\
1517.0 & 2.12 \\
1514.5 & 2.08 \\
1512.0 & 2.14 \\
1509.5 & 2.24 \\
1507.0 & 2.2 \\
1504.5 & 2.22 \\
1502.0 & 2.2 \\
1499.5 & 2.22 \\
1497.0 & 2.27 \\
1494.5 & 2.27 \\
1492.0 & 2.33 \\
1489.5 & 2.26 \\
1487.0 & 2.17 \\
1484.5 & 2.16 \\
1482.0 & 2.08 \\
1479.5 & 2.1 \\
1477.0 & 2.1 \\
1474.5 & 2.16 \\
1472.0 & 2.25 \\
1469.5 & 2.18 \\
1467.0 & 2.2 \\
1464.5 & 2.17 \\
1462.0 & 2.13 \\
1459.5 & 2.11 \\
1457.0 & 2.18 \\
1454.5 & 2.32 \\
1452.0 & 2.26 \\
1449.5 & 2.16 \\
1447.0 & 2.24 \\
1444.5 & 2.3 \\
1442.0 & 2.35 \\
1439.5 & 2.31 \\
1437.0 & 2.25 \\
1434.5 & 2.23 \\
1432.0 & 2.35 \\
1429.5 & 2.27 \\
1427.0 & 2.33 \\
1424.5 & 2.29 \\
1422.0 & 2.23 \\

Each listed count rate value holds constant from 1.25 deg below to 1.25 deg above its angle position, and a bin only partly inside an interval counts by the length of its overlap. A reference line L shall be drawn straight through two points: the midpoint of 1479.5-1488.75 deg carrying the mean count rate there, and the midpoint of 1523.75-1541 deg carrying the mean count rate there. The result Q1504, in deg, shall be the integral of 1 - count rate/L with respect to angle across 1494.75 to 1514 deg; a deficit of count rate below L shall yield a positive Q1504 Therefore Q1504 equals 0.43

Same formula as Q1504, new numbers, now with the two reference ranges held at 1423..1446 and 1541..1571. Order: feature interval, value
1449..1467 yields 0.78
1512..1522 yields 0.68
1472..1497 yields 1.05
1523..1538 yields -0.94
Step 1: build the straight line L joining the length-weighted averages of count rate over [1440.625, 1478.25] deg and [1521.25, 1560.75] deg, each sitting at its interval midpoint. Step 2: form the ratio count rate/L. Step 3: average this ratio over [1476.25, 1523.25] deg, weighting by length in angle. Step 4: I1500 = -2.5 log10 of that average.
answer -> 0.04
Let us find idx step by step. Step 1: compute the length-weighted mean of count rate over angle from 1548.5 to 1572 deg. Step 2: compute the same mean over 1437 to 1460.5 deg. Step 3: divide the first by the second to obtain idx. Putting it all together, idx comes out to 1.0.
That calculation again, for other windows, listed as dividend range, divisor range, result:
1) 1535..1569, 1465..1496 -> 1.06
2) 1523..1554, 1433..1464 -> 1.06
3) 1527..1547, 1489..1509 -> 1.08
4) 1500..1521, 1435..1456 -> 0.96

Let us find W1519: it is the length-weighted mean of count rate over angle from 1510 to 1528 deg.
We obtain 2.17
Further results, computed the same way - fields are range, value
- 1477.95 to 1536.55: 2.23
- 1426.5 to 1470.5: 2.24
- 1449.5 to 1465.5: 2.19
